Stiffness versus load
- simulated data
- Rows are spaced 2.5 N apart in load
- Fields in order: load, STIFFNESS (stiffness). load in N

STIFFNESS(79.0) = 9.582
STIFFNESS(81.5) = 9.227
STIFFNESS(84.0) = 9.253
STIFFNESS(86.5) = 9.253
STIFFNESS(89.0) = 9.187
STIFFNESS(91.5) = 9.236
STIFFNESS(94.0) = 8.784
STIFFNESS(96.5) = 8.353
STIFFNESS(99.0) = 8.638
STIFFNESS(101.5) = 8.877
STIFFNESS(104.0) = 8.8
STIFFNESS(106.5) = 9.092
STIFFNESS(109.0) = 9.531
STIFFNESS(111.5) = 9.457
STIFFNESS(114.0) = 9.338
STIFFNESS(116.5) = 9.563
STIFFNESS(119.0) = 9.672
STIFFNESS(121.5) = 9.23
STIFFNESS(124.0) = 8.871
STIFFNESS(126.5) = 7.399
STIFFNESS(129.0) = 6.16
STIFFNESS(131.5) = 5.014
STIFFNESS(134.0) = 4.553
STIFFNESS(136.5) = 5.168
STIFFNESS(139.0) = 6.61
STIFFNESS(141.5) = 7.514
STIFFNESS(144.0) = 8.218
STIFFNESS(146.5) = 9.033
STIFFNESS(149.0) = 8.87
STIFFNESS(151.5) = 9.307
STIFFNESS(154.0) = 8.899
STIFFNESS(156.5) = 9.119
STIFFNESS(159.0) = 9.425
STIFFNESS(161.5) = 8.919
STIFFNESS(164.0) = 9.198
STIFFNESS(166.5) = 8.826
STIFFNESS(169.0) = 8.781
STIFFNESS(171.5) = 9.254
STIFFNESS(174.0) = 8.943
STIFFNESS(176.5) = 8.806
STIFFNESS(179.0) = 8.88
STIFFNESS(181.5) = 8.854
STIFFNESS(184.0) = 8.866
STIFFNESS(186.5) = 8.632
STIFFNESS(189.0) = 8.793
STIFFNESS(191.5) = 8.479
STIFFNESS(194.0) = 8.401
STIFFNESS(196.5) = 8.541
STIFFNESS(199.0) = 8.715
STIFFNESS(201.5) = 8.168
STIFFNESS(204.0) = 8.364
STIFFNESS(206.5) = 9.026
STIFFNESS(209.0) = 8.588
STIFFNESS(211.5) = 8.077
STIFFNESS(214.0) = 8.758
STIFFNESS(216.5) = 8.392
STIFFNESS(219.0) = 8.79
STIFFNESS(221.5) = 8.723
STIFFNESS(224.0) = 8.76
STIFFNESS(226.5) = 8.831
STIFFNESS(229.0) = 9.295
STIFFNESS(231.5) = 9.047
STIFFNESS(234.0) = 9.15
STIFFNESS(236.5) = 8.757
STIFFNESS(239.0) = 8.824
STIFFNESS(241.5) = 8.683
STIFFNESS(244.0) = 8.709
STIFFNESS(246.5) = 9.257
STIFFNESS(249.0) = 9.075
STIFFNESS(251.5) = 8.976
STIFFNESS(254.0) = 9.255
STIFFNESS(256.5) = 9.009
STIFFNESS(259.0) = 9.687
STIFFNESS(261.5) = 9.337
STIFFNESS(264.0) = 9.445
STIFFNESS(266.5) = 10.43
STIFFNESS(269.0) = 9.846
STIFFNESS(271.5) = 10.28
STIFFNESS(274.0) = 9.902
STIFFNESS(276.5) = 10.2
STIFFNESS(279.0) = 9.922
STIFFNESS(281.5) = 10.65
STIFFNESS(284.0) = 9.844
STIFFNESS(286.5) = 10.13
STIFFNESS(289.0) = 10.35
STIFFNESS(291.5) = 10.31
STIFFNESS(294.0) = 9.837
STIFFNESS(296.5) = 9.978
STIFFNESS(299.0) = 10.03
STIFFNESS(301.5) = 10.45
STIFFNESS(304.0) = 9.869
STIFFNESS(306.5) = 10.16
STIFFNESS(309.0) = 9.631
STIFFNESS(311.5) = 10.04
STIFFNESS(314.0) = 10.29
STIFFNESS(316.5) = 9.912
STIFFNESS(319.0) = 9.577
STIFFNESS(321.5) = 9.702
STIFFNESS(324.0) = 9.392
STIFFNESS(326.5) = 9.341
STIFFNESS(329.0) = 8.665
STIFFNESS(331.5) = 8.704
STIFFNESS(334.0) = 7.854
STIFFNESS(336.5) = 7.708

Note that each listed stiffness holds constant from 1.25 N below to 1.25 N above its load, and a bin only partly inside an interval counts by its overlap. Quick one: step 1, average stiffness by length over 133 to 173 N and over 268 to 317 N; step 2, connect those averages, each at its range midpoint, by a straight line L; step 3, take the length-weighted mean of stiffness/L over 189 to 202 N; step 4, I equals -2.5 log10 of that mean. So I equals 0.04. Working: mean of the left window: 8.26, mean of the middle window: 8.51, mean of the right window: 10.1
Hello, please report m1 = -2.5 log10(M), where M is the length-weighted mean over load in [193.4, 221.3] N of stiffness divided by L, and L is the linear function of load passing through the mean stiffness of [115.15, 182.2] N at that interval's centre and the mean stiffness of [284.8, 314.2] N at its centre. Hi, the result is 0.05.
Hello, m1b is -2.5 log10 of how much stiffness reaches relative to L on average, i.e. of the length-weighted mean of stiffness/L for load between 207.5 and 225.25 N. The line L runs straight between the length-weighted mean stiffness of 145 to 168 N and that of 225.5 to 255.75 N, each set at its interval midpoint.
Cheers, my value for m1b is 0.05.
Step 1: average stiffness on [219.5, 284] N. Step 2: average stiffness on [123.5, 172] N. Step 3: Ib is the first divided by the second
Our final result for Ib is 1.18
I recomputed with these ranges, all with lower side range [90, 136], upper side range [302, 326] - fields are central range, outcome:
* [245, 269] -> 0.001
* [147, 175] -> -0.045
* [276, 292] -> -0.063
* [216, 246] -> 0.044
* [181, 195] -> 0.027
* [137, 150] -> 0.091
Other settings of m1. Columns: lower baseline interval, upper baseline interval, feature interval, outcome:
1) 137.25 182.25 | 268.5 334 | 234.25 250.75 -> 0.06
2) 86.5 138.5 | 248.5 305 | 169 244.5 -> 0.05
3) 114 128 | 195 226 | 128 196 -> 0.07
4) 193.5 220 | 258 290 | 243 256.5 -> 0.05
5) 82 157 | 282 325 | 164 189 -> 0.00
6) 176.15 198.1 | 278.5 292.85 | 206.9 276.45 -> 0.05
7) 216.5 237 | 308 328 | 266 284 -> -0.09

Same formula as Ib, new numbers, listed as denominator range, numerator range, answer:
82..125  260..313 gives 1.10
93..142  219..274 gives 1.15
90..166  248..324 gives 1.18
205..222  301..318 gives 1.16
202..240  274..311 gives 1.15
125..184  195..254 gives 1.08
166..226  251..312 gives 1.14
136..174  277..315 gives 1.18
